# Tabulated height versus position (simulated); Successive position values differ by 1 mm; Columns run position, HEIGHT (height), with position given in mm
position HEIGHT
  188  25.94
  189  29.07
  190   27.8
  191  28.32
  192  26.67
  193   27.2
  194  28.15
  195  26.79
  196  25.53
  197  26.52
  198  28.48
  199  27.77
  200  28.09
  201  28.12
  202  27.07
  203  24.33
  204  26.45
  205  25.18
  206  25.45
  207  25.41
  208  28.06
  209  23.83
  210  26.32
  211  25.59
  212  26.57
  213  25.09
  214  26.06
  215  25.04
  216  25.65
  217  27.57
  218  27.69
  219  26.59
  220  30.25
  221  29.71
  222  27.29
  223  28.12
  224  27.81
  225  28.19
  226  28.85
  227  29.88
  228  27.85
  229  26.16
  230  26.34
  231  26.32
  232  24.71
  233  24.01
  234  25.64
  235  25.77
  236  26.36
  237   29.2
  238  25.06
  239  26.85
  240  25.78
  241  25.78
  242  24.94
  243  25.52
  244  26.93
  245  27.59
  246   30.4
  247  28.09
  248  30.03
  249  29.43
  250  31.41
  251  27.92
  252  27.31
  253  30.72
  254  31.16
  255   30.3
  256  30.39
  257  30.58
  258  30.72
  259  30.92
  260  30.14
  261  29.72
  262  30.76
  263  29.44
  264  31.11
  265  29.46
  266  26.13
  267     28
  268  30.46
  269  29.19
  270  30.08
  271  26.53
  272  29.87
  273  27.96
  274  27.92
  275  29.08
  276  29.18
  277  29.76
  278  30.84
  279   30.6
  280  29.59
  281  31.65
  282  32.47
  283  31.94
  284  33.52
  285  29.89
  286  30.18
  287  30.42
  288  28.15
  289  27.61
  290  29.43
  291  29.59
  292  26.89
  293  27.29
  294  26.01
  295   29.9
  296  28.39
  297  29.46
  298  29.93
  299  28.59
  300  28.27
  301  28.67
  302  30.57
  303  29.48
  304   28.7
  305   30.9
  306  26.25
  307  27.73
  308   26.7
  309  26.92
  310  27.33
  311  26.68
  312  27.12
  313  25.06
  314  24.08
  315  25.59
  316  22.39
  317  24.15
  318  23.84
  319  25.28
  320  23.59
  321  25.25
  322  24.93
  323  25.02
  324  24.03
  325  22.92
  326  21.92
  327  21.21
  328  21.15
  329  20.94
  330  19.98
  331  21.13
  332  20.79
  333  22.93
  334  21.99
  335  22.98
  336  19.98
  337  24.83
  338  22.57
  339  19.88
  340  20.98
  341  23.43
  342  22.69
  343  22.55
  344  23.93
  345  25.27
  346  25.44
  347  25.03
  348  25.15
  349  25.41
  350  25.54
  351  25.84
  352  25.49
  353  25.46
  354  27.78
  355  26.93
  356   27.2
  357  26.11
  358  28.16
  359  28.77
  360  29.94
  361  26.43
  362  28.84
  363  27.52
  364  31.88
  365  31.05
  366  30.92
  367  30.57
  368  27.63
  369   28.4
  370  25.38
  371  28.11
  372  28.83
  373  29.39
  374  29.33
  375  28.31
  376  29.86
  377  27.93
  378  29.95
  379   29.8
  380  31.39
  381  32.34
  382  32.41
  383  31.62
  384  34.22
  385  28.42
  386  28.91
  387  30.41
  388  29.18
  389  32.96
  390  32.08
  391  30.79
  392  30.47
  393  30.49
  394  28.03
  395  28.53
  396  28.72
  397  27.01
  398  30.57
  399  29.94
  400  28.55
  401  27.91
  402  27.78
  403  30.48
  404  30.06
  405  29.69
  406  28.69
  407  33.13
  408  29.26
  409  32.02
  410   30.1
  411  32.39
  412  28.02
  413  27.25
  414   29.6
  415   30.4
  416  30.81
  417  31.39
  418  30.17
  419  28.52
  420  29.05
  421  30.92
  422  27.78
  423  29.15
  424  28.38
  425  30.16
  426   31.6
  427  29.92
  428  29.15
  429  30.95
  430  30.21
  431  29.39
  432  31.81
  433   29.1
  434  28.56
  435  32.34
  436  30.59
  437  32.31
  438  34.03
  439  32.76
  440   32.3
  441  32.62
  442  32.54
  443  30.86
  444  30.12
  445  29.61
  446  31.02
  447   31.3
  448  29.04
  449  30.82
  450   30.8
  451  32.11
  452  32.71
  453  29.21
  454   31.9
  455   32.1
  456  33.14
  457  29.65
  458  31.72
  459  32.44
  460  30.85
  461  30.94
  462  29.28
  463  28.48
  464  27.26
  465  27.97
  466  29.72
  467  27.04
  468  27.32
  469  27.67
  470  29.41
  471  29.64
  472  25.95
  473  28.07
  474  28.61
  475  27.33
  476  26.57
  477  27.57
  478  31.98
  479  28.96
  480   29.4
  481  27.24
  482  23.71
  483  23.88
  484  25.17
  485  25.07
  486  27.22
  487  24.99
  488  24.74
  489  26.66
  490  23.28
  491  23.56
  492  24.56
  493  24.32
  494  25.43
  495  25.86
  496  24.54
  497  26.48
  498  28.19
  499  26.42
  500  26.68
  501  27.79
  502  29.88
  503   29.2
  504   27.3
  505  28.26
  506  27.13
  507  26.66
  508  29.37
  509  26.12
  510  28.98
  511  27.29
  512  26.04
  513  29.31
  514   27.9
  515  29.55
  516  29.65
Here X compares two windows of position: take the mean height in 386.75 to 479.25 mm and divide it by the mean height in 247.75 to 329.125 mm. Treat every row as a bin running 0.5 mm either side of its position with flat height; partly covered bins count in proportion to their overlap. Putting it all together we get 1.07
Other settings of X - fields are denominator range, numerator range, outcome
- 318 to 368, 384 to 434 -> 1.20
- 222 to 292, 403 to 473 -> 1.05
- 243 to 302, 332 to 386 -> 0.92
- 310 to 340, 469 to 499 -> 1.14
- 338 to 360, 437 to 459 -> 1.25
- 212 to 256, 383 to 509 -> 1.06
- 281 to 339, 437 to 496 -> 1.10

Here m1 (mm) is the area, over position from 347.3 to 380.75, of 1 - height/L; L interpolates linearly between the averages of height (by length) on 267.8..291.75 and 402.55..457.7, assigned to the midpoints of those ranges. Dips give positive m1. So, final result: 2.3 mm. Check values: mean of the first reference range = 29.8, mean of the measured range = 28.2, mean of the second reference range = 30.6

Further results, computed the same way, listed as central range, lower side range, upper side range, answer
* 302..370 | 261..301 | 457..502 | 8.1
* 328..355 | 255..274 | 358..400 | 5.7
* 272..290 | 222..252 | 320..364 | -2.7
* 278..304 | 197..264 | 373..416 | -1.0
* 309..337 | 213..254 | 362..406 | 5.1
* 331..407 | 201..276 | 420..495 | 2.4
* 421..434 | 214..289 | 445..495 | -0.7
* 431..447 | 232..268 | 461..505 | -2.4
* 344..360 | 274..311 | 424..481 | 1.8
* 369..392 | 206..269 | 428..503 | -1.3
